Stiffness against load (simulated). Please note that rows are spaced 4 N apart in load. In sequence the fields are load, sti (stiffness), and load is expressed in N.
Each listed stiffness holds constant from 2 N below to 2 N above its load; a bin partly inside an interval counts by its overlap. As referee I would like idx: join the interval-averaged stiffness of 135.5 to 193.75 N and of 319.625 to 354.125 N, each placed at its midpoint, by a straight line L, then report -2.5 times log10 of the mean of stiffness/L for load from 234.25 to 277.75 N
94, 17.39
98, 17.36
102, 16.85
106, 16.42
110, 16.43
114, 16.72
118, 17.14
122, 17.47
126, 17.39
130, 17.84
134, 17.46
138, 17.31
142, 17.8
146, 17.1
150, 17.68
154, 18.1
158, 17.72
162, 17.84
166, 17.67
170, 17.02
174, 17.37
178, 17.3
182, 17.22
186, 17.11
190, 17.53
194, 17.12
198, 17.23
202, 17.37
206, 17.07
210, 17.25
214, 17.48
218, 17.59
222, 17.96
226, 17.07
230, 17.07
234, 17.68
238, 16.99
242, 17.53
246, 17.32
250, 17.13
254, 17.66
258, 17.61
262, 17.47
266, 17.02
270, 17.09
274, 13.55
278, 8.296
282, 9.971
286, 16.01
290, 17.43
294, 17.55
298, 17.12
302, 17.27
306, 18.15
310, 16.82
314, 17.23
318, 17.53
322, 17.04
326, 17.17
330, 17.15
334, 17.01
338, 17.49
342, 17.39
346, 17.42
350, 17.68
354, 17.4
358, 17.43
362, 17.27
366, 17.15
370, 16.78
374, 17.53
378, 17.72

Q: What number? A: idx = 0.05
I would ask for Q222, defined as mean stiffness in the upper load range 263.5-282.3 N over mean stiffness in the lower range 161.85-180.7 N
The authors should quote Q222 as 0.78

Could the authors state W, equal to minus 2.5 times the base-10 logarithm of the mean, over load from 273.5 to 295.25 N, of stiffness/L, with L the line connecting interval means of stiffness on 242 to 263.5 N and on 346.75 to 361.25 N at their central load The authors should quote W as 0.264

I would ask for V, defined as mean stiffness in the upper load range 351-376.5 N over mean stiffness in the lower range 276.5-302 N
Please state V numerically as 1.2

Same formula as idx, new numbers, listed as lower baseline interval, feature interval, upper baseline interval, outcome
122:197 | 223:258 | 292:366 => 0.00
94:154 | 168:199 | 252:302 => -0.04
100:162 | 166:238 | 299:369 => 0.00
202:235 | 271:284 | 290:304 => 0.48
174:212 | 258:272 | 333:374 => 0.00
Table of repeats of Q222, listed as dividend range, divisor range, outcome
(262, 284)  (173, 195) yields 0.79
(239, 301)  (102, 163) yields 0.92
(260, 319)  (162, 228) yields 0.91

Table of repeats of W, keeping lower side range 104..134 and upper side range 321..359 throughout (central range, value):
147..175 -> -0.03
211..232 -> -0.01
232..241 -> -0.01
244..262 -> -0.01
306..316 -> 0.00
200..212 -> 0.00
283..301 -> 0.04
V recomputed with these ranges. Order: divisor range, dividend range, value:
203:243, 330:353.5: 1.00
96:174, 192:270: 1.00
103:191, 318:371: 1.00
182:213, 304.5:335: 1.00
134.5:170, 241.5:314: 0.92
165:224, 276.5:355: 0.95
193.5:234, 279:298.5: 0.87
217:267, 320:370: 0.99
